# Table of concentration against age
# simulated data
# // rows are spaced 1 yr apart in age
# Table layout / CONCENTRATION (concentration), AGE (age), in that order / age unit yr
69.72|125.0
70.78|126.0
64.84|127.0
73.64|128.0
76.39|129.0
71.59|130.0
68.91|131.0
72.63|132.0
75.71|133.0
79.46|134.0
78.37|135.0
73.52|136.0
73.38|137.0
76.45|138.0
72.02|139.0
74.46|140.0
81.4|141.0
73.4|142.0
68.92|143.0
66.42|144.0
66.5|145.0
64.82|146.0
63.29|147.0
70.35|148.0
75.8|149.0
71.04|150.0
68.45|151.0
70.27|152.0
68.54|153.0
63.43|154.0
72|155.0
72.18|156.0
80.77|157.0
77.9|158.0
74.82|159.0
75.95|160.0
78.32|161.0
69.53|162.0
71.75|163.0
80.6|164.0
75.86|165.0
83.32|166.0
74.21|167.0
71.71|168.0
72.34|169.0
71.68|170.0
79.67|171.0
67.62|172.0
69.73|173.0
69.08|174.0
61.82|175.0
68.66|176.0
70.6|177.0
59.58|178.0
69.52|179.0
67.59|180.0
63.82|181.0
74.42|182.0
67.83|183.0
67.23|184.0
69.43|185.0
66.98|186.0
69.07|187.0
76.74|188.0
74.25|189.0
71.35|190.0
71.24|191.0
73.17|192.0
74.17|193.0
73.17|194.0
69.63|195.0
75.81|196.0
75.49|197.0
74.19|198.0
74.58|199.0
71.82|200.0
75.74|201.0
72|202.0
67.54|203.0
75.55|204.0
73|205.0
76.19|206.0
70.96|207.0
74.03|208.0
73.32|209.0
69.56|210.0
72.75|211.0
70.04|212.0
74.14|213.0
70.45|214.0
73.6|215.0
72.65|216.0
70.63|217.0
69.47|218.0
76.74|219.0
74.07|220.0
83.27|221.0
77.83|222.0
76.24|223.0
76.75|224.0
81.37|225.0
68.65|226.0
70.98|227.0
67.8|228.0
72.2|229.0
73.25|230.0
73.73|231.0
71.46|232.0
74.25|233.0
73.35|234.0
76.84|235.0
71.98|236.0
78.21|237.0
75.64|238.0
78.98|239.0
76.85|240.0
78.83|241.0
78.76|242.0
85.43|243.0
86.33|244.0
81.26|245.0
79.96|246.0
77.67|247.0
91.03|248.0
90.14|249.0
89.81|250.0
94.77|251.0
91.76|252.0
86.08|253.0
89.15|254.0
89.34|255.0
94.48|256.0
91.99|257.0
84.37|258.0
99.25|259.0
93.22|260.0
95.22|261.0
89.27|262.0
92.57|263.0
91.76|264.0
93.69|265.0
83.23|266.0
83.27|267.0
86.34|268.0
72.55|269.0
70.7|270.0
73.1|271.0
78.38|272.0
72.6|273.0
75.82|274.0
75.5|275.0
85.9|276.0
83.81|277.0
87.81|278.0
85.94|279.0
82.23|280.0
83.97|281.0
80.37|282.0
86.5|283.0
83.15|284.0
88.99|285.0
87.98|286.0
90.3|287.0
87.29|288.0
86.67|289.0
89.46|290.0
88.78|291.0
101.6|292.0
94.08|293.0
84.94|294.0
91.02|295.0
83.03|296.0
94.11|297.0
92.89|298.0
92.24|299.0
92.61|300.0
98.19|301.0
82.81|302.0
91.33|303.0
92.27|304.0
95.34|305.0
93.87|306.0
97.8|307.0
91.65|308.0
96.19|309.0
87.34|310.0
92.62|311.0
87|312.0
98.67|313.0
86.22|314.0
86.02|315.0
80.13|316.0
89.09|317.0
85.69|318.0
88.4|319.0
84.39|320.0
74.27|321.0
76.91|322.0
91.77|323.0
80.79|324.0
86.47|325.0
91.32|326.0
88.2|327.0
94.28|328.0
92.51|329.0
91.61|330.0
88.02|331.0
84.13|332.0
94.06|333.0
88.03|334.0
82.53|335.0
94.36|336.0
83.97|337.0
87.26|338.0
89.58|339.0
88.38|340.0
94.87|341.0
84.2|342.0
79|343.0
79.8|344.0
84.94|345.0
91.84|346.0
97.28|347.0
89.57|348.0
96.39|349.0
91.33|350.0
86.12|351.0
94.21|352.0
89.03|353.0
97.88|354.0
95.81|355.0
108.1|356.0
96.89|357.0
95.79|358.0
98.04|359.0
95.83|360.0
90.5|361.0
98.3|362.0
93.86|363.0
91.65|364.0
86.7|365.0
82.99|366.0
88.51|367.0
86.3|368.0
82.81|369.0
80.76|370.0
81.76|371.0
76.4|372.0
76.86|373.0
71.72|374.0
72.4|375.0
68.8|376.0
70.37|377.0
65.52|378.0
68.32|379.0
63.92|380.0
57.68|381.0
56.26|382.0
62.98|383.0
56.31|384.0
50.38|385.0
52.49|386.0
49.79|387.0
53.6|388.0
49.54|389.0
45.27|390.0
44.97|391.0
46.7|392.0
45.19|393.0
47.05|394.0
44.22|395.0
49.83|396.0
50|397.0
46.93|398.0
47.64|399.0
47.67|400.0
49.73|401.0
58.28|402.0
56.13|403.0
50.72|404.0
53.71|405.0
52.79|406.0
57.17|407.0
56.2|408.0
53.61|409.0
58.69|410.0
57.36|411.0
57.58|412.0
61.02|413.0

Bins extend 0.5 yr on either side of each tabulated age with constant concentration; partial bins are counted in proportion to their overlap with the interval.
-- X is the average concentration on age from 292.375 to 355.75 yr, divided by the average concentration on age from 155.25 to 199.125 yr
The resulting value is 1.2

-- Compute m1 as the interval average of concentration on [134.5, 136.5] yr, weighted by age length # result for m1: 75.9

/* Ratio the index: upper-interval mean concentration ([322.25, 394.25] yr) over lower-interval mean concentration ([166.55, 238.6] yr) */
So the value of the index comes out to 1.11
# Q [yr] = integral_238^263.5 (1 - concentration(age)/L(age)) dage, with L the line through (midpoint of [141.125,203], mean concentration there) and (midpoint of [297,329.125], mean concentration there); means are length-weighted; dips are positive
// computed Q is -1.8 yr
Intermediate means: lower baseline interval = 71.5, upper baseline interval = 89.4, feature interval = 87.2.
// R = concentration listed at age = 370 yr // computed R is 80.76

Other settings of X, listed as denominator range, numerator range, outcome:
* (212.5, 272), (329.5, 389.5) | 1.01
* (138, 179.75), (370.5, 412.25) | 0.79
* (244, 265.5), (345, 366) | 1.04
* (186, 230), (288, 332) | 1.22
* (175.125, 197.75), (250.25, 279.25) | 1.22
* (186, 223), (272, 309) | 1.20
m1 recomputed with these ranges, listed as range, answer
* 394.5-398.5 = 47.7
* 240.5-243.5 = 81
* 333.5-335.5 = 85.3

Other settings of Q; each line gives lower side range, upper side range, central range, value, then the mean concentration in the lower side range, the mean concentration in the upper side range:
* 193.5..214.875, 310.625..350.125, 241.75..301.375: -4.46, 72.9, 87.8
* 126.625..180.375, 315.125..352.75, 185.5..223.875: 1.65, 72.1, 87.7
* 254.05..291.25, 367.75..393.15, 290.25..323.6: -4.83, 85.6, 63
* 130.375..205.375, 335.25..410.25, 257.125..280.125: -3.83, 72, 72.6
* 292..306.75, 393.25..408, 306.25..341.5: -2.91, 91.8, 50.9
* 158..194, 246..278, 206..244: 2.46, 71.6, 86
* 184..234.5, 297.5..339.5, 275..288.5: -0.26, 73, 89.1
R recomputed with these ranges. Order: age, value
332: 84.13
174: 69.08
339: 89.58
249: 90.14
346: 91.84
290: 89.46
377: 70.37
